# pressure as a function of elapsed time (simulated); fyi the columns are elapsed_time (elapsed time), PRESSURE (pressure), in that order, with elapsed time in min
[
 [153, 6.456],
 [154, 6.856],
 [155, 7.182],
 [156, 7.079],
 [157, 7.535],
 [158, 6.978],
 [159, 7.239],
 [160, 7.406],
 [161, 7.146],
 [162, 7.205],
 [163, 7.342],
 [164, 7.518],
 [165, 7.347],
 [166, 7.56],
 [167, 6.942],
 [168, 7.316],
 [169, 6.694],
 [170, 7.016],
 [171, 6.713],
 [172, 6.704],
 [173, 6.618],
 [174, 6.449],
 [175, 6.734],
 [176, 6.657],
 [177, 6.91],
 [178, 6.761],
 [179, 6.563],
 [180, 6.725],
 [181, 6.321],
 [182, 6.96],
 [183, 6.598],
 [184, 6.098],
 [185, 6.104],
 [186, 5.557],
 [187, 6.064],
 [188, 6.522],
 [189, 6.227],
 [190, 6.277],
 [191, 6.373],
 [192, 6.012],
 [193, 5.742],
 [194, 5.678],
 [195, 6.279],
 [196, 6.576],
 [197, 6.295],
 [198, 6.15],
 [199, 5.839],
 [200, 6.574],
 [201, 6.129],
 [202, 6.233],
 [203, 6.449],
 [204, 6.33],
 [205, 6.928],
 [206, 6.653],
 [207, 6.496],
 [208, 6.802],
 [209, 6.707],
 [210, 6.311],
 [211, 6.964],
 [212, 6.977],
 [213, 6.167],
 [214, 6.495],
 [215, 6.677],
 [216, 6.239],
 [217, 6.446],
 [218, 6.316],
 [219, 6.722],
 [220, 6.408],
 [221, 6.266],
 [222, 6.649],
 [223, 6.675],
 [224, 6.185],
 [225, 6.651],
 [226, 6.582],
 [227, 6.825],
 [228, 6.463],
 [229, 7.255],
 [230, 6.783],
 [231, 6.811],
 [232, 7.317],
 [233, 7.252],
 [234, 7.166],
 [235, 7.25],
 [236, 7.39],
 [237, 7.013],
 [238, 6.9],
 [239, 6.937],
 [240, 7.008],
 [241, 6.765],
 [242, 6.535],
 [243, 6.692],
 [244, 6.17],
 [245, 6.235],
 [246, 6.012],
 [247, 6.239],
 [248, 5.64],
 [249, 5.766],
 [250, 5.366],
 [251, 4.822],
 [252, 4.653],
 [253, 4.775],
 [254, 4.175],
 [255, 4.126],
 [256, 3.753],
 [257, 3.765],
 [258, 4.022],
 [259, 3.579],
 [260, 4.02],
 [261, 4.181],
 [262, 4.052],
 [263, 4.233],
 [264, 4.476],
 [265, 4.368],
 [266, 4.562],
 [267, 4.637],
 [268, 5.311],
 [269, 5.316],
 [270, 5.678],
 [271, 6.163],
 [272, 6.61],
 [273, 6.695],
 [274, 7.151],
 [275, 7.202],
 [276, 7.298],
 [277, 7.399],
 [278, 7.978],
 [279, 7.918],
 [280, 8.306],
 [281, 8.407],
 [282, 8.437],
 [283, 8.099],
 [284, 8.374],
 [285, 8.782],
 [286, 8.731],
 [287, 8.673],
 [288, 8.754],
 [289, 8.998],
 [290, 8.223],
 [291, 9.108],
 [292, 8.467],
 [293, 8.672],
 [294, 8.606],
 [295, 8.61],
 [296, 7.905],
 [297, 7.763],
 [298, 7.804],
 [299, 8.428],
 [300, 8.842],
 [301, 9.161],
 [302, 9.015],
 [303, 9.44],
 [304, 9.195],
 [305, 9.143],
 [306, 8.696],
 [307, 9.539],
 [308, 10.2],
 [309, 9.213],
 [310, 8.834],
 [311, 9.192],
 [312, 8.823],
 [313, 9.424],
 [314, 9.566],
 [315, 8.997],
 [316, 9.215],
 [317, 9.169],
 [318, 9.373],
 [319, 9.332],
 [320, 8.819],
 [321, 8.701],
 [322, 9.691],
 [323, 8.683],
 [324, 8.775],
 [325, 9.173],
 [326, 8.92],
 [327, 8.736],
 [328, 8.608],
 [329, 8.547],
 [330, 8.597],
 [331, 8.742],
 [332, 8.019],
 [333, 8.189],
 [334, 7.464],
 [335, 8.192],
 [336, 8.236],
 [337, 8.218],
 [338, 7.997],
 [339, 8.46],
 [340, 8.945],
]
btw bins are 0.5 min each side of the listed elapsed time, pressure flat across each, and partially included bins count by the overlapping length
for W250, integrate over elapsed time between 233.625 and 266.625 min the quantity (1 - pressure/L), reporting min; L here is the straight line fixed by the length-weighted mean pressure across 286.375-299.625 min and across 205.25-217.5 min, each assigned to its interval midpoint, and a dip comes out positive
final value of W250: 9.0 min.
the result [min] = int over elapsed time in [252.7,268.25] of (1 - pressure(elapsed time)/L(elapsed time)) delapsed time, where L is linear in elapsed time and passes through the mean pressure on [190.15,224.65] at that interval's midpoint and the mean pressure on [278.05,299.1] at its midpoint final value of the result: 7.04 min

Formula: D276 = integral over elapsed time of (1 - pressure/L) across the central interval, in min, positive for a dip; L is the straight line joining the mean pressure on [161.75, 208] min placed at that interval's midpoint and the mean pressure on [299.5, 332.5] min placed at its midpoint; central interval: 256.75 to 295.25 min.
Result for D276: 7.2 min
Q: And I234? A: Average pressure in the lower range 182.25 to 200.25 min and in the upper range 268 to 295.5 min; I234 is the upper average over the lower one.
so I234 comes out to 1.27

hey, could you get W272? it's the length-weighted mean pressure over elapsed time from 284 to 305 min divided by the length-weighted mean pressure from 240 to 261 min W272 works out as 1.67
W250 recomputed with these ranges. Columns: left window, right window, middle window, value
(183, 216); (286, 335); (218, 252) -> 2.77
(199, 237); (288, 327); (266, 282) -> 2.60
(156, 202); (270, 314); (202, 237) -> 2.78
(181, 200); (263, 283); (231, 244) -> -1.24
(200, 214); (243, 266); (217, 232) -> -1.89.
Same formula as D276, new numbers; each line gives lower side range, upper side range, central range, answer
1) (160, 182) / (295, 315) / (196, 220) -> 3.2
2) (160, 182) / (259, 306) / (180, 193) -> 1.4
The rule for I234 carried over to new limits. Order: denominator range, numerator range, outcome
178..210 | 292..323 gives 1.41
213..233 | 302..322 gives 1.39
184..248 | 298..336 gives 1.37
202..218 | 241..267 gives 0.75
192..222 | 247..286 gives 0.91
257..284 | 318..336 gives 1.44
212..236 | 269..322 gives 1.26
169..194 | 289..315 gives 1.38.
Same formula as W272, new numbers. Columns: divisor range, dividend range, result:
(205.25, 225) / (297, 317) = 1.38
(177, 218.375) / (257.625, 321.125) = 1.21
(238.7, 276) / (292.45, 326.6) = 1.67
